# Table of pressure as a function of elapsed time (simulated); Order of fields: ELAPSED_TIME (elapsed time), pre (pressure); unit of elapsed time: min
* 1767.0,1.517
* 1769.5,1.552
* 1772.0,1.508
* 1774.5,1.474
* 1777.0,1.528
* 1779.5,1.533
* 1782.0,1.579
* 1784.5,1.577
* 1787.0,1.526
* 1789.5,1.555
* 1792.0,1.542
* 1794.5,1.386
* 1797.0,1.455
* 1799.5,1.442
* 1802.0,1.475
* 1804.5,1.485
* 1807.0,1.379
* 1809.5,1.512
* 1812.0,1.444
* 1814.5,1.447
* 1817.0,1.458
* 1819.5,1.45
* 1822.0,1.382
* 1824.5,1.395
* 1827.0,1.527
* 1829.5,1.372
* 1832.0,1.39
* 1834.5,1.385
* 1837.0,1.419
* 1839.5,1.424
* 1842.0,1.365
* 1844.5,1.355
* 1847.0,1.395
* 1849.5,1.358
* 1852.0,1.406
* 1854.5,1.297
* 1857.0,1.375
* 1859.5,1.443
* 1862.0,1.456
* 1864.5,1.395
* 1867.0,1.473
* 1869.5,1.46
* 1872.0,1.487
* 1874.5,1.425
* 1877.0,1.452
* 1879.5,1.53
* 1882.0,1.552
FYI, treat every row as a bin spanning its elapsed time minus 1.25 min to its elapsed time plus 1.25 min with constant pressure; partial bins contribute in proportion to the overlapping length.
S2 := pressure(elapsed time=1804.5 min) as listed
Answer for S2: 1.485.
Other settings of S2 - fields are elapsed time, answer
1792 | 1.542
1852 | 1.406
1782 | 1.579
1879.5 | 1.53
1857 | 1.375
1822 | 1.382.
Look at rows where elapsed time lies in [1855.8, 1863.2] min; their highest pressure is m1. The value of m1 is 1.456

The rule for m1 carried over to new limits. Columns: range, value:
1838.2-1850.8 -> 1.424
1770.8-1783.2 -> 1.579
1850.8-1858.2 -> 1.406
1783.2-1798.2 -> 1.577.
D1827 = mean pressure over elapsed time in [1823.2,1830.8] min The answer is 1.43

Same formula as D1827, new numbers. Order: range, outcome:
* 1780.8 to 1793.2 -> 1.56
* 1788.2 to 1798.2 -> 1.48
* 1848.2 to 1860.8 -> 1.38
